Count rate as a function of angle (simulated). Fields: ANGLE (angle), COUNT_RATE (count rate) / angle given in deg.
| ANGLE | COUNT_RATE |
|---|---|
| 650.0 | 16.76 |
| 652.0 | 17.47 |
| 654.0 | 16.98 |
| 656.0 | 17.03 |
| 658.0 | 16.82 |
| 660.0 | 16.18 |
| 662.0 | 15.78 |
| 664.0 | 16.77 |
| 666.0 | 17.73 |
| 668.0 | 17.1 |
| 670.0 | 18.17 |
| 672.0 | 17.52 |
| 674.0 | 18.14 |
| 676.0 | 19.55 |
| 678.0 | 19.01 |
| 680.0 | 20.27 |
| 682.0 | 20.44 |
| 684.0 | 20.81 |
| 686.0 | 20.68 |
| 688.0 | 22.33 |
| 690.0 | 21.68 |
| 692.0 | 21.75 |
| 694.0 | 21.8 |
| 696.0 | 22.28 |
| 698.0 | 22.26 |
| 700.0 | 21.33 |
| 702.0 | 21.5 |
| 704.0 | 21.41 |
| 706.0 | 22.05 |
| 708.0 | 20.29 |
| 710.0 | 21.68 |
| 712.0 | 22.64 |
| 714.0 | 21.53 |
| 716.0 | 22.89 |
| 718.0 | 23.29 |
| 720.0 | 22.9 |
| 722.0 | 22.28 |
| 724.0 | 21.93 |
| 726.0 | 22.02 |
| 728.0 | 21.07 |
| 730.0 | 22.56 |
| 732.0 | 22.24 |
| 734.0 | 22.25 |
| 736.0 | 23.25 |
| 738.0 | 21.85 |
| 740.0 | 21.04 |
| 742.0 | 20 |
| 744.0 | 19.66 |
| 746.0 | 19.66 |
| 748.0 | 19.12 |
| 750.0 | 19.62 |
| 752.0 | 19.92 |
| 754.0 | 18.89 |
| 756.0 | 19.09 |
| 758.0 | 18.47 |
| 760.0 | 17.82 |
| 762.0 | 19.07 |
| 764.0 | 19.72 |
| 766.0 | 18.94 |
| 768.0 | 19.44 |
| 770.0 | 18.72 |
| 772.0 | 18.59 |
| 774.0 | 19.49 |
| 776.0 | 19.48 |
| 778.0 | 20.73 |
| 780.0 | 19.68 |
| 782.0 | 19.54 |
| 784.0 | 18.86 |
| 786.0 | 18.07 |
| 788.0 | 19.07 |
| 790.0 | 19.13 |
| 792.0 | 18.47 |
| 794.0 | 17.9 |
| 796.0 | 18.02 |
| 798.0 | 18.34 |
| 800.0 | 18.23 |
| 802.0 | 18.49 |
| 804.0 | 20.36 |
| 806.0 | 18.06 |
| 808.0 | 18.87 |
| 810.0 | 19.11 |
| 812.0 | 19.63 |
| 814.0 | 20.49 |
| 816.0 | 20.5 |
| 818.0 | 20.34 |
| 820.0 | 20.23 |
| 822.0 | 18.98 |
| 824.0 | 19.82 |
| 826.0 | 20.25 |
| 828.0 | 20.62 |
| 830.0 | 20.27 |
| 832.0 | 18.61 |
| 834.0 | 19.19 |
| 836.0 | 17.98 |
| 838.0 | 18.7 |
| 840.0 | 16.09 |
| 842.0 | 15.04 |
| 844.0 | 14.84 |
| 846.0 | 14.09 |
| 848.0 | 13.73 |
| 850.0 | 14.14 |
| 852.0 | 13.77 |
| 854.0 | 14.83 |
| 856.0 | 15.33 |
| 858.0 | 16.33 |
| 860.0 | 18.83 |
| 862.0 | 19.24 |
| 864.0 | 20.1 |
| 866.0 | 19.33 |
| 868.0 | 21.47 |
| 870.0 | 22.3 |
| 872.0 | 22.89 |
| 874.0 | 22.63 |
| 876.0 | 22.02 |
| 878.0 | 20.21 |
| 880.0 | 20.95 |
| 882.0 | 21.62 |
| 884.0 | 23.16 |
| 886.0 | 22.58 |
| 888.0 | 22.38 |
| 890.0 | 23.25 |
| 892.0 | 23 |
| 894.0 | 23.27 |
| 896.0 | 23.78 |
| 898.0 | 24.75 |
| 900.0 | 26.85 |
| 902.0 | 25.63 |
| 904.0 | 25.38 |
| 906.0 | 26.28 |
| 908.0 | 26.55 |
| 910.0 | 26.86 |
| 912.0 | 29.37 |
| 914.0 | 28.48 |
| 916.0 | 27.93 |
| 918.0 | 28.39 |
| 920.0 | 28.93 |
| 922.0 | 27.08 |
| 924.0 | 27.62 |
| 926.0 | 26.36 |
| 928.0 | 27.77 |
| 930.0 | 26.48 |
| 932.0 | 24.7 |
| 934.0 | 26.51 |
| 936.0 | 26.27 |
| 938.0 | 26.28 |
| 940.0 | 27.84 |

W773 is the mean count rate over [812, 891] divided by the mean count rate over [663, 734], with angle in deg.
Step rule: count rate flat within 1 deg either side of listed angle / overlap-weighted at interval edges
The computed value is 0.92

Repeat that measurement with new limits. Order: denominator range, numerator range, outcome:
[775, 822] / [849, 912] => 1.13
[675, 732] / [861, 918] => 1.10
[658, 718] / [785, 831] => 0.95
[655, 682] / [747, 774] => 1.07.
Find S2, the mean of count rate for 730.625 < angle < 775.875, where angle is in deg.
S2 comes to 19.9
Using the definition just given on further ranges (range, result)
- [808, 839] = 19.6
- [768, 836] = 19.3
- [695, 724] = 22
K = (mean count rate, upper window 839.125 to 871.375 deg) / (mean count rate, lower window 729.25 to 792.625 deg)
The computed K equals 0.86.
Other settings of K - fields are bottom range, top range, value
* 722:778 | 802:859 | 0.89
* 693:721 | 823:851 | 0.79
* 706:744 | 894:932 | 1.22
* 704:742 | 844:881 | 0.83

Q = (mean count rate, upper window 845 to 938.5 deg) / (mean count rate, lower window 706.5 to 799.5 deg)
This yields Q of 1.1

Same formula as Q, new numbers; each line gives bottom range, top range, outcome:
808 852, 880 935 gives 1.41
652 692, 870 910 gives 1.27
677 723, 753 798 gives 0.88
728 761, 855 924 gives 1.15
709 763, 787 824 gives 0.91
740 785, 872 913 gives 1.24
